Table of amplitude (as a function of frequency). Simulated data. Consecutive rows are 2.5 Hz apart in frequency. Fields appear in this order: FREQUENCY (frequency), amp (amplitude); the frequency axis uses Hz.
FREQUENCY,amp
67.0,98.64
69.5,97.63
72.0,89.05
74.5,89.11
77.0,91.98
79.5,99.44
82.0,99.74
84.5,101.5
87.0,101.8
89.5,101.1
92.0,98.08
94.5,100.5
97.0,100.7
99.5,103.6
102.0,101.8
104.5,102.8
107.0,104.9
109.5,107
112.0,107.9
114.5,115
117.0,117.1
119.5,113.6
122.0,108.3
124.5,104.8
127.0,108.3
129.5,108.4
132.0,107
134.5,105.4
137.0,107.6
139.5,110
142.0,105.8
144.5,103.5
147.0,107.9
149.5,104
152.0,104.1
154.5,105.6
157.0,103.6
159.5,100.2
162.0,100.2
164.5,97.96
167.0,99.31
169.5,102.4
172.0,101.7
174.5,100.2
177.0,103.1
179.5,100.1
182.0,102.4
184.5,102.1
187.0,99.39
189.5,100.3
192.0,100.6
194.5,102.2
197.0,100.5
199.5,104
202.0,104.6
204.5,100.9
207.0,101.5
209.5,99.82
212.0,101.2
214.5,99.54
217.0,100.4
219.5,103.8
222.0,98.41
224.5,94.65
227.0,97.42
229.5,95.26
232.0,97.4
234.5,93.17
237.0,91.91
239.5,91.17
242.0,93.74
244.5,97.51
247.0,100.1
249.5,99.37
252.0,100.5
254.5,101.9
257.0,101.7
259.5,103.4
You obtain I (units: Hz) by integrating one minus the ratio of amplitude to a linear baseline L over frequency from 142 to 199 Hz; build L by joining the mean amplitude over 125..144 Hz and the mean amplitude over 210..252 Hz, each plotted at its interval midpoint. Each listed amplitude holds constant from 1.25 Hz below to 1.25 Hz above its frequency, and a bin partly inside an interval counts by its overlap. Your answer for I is 0.8 Hz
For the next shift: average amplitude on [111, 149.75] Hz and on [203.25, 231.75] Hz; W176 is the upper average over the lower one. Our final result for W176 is 0.9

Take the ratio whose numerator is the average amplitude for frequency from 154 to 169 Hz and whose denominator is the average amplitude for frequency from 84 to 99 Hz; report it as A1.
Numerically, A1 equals 1.0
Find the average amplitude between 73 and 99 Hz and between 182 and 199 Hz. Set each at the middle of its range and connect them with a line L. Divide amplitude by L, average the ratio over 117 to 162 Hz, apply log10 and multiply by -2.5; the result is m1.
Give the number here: -0.07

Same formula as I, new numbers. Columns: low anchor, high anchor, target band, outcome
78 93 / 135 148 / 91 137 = -1.3 Hz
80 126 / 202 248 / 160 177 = 0.1 Hz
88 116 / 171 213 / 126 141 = -0.7 Hz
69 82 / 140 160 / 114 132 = -1.7 Hz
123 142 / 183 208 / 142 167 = 0.6 Hz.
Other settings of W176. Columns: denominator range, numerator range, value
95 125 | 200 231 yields 0.93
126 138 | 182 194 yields 0.94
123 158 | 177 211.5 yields 0.96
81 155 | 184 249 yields 0.94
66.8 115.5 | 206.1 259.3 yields 0.98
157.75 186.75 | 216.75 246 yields 0.95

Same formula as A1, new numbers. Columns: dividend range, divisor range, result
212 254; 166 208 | 0.96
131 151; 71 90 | 1.10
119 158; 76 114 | 1.05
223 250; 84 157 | 0.90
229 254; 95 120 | 0.90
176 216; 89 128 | 0.96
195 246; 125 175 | 0.94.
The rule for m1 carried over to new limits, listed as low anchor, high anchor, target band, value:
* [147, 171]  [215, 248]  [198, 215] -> -0.03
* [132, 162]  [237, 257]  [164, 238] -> 0.01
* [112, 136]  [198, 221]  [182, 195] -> 0.03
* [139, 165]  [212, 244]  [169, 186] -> 0.00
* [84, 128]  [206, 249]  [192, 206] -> -0.03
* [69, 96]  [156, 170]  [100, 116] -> -0.09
